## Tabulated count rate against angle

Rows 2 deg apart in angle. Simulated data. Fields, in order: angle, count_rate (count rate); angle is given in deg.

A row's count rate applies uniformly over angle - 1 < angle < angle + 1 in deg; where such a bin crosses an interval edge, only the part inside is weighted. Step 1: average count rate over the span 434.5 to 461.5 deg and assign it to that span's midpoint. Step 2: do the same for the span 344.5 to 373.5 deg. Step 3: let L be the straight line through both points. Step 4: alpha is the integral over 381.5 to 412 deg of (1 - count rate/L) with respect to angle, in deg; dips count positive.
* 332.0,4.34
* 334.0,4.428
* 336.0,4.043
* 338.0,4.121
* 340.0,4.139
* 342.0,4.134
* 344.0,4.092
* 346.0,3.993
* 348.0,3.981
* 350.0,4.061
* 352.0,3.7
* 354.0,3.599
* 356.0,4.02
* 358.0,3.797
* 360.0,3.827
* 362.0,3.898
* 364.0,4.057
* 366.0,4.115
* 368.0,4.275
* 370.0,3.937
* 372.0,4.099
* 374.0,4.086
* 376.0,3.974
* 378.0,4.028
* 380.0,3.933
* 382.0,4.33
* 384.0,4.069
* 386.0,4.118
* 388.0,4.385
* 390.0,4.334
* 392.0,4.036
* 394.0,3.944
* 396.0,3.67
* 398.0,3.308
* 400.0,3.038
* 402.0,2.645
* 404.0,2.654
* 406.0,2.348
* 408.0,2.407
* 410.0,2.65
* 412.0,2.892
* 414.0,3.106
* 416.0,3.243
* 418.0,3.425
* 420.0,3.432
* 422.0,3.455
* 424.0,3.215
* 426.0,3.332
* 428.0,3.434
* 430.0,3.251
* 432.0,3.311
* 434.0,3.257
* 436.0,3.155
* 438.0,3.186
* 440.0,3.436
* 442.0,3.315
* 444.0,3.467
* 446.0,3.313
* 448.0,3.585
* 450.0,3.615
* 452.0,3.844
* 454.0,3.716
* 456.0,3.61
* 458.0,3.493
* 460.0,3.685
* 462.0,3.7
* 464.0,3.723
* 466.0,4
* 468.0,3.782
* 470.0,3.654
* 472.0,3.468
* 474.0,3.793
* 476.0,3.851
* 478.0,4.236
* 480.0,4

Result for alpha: 2.8 deg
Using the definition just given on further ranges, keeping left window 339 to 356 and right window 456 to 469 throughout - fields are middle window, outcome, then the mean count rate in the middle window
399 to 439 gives 7.76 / 3.07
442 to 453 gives 0.62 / 3.54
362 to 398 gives -1.46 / 4.06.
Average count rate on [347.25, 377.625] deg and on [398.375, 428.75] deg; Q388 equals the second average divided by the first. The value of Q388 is 0.76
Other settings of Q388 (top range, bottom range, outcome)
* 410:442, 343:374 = 0.82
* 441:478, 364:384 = 0.90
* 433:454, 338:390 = 0.85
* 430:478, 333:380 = 0.89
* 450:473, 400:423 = 1.26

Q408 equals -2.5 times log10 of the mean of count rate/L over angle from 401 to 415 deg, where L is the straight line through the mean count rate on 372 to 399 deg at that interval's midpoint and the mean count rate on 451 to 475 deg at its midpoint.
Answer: 0.42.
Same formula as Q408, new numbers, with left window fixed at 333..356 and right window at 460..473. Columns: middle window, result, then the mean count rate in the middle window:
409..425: 0.21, 3.18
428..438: 0.17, 3.26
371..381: -0.02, 4.02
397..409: 0.38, 2.73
